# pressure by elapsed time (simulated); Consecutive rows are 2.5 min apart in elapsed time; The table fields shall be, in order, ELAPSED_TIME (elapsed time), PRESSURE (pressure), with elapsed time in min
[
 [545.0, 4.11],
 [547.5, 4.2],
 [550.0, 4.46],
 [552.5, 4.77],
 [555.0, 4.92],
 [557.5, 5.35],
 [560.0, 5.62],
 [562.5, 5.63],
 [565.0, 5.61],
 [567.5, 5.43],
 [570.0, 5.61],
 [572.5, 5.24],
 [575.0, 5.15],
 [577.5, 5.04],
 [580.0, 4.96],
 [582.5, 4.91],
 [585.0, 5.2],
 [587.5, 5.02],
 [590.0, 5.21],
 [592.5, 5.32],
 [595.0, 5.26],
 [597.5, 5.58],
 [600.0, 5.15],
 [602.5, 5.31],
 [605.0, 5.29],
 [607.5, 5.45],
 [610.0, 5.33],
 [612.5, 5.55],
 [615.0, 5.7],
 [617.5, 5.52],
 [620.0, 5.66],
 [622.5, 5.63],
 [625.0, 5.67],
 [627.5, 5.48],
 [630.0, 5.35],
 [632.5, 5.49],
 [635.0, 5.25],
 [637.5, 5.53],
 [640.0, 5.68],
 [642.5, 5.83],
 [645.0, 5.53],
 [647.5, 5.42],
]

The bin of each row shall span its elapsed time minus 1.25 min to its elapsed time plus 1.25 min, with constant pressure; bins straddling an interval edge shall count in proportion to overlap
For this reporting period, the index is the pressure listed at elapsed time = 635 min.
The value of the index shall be 5.25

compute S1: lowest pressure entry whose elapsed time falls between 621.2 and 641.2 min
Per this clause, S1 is 5.25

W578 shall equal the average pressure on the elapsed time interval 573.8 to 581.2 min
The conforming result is 5.05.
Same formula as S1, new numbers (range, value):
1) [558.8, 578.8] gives 5.04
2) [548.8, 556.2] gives 4.46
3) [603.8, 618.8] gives 5.29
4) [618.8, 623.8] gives 5.63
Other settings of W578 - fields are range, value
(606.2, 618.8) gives 5.51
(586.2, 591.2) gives 5.11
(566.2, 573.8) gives 5.43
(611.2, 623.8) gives 5.61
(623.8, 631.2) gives 5.5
